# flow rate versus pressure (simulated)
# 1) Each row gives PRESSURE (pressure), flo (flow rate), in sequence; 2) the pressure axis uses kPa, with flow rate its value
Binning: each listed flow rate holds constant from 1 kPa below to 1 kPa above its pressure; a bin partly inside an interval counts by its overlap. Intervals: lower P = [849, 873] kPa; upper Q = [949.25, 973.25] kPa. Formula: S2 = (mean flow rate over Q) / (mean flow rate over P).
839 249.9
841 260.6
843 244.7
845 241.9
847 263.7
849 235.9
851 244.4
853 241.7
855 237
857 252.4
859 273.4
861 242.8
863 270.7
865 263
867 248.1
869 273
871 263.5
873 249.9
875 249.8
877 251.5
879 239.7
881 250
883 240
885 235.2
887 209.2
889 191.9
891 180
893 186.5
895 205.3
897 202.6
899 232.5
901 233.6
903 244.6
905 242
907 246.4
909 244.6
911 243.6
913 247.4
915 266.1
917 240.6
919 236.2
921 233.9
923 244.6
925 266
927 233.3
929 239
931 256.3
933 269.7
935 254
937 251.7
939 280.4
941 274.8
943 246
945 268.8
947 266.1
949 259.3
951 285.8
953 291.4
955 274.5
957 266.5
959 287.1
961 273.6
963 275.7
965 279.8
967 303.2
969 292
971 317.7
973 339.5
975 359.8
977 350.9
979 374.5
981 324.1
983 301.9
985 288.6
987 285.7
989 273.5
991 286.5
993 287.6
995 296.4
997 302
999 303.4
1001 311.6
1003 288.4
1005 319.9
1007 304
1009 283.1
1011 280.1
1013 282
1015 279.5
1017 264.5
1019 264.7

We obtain 1.13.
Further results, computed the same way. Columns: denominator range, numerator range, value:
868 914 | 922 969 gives 1.15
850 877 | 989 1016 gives 1.15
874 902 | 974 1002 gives 1.40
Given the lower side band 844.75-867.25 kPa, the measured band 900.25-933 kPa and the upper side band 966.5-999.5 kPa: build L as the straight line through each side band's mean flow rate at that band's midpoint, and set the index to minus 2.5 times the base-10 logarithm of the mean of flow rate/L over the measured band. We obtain 0.142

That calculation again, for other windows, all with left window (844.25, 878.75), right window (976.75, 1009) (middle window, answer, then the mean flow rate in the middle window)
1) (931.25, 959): 0.07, 269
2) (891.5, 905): 0.22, 218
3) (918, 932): 0.14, 244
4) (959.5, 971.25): 0.02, 288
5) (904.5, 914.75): 0.11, 246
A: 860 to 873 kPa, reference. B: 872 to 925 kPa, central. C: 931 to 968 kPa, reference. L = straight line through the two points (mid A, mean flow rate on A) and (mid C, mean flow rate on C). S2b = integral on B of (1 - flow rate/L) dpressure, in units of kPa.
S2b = 6.2 kPa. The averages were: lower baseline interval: 259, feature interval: 233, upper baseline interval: 272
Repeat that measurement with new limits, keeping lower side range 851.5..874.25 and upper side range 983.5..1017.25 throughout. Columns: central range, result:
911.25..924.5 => 1.19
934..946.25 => 0.57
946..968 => 0.12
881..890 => 1.34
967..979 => -2.07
